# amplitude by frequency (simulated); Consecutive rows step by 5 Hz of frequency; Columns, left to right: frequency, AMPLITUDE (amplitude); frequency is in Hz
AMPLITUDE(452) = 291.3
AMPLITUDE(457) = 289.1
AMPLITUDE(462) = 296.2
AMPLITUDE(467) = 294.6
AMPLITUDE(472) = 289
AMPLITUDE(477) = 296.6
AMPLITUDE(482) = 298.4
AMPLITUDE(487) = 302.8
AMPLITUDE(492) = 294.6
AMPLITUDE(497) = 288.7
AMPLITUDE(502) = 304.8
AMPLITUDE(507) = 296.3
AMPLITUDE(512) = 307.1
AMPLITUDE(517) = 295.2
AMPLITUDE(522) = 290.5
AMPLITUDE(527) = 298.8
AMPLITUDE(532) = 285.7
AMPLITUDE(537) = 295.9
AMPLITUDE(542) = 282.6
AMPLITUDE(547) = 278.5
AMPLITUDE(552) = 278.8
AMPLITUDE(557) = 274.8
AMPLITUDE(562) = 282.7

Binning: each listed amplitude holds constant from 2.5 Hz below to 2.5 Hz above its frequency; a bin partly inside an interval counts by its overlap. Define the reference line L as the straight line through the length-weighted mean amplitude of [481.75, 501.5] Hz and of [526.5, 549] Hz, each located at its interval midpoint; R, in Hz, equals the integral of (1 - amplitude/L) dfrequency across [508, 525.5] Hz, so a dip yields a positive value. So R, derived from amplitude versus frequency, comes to -0.35 Hz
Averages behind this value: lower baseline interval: 297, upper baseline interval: 288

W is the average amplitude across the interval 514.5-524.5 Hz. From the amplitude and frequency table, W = 293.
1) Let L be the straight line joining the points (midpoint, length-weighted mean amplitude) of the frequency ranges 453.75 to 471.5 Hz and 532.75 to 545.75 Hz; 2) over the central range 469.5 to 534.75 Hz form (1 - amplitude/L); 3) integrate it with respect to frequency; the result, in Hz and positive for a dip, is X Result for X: -1.3 Hz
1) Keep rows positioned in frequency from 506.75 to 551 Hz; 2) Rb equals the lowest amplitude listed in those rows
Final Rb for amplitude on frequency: 278.5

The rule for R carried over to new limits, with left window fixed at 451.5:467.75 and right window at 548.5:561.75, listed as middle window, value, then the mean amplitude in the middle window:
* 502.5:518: -0.9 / 301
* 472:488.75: -0.5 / 298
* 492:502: -0.3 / 294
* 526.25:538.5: -0.5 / 293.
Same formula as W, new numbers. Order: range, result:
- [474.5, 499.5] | 296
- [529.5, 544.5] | 288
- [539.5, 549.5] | 281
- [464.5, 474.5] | 292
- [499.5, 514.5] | 303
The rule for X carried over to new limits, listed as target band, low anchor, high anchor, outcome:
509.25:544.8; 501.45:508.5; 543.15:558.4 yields -0.5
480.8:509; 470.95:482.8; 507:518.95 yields 0.0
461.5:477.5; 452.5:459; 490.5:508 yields -0.1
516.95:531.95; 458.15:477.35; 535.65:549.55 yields -0.3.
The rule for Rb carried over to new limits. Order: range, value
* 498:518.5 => 295.2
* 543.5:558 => 274.8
